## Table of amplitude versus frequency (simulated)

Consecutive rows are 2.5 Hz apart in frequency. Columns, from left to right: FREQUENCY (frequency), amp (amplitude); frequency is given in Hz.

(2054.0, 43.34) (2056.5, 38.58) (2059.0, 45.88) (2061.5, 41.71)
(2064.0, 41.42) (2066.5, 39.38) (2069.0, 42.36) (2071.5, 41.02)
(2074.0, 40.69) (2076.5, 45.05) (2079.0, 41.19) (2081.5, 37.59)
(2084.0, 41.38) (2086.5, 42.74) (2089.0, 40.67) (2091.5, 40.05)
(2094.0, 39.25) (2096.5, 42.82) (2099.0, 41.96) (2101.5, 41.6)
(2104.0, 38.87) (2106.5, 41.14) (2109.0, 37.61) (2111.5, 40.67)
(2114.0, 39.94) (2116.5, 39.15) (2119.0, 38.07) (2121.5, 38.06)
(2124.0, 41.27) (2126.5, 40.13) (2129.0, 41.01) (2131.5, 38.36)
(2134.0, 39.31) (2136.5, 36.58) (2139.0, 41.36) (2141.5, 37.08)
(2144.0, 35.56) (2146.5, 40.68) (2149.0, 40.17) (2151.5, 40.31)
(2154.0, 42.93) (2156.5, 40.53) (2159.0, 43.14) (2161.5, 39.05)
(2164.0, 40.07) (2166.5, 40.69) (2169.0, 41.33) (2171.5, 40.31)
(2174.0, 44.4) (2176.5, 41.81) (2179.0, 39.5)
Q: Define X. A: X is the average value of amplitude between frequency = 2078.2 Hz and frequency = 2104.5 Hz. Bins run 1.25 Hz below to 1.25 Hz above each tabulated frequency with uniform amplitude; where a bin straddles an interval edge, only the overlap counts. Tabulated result 40.8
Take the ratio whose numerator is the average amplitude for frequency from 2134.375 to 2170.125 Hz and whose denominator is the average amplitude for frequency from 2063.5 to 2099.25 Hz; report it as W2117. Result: 0.97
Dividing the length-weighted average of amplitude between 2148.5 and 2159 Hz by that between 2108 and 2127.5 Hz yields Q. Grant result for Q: 1.05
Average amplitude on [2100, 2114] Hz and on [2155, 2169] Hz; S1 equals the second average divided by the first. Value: 1.02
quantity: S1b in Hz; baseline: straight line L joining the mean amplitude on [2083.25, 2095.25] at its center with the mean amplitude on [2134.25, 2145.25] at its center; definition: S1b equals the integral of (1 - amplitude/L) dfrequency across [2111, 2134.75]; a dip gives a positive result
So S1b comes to -0.5 Hz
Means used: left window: 40.8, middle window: 39.6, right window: 37.8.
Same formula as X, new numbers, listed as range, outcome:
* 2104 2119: 39.5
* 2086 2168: 40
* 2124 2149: 39.1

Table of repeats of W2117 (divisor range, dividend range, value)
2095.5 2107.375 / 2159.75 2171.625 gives 0.98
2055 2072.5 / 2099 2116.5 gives 0.96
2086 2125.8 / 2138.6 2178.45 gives 1.01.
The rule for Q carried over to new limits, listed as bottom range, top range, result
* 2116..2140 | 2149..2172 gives 1.04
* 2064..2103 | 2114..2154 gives 0.95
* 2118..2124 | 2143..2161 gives 1.05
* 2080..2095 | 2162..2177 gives 1.02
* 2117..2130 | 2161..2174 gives 1.03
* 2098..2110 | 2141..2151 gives 0.96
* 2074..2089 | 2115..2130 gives 0.96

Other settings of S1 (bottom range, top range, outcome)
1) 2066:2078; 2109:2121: 0.94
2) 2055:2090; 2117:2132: 0.95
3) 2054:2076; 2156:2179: 0.99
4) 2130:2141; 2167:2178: 1.08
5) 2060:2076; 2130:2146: 0.92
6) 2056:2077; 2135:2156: 0.94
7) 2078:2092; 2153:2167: 1.01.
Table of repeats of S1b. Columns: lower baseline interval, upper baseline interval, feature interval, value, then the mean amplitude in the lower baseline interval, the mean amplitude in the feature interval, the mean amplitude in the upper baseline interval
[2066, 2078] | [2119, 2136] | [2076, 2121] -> 0.30 Hz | 41.8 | 40.4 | 39.4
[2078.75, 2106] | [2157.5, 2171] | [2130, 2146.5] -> 1.01 Hz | 40.7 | 38.3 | 40.8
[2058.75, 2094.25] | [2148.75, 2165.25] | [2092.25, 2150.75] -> 2.12 Hz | 41.3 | 39.6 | 40.9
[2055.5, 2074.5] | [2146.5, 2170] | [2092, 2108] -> 0.15 Hz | 41.4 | 40.8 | 40.9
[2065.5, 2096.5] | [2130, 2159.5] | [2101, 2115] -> 0.19 Hz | 41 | 39.9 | 39.6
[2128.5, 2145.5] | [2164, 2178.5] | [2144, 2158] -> -0.30 Hz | 38.4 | 40.5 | 41.5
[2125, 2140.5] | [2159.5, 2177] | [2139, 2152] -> 0.37 Hz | 39.4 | 38.9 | 41.2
